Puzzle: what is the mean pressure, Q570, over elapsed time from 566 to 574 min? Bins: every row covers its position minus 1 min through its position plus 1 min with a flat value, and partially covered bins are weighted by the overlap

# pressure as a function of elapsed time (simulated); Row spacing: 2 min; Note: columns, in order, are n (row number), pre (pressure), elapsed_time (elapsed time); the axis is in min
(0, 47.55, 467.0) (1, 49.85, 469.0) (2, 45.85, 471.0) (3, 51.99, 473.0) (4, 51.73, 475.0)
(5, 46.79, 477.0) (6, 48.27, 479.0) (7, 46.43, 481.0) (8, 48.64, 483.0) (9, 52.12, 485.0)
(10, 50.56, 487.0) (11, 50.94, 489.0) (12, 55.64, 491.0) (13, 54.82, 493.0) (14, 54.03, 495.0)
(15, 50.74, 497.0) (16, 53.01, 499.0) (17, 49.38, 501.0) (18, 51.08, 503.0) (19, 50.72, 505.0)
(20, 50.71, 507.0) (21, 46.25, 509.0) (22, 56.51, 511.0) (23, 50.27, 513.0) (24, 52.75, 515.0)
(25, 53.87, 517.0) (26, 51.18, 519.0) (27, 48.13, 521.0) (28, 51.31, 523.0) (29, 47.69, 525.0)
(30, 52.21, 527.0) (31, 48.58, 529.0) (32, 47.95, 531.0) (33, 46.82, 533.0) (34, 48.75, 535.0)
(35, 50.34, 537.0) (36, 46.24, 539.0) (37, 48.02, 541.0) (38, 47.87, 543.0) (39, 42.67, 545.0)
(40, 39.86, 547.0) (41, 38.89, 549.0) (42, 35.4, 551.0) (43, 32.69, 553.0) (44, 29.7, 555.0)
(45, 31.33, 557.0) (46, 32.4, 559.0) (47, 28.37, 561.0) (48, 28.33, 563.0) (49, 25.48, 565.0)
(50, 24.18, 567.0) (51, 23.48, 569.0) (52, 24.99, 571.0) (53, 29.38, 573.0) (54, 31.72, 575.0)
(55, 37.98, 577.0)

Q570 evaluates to 25.5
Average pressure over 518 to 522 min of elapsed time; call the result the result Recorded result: 49.7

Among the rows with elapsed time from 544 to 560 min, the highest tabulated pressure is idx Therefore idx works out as 42.67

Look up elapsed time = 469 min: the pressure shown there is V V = 49.85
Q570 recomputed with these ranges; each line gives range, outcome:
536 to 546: 47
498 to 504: 51.2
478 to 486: 48.9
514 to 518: 53.3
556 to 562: 30.7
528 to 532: 48.3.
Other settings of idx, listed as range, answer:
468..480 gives 51.99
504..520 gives 56.51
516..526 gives 53.87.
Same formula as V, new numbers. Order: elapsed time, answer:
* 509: 46.25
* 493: 54.82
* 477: 46.79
